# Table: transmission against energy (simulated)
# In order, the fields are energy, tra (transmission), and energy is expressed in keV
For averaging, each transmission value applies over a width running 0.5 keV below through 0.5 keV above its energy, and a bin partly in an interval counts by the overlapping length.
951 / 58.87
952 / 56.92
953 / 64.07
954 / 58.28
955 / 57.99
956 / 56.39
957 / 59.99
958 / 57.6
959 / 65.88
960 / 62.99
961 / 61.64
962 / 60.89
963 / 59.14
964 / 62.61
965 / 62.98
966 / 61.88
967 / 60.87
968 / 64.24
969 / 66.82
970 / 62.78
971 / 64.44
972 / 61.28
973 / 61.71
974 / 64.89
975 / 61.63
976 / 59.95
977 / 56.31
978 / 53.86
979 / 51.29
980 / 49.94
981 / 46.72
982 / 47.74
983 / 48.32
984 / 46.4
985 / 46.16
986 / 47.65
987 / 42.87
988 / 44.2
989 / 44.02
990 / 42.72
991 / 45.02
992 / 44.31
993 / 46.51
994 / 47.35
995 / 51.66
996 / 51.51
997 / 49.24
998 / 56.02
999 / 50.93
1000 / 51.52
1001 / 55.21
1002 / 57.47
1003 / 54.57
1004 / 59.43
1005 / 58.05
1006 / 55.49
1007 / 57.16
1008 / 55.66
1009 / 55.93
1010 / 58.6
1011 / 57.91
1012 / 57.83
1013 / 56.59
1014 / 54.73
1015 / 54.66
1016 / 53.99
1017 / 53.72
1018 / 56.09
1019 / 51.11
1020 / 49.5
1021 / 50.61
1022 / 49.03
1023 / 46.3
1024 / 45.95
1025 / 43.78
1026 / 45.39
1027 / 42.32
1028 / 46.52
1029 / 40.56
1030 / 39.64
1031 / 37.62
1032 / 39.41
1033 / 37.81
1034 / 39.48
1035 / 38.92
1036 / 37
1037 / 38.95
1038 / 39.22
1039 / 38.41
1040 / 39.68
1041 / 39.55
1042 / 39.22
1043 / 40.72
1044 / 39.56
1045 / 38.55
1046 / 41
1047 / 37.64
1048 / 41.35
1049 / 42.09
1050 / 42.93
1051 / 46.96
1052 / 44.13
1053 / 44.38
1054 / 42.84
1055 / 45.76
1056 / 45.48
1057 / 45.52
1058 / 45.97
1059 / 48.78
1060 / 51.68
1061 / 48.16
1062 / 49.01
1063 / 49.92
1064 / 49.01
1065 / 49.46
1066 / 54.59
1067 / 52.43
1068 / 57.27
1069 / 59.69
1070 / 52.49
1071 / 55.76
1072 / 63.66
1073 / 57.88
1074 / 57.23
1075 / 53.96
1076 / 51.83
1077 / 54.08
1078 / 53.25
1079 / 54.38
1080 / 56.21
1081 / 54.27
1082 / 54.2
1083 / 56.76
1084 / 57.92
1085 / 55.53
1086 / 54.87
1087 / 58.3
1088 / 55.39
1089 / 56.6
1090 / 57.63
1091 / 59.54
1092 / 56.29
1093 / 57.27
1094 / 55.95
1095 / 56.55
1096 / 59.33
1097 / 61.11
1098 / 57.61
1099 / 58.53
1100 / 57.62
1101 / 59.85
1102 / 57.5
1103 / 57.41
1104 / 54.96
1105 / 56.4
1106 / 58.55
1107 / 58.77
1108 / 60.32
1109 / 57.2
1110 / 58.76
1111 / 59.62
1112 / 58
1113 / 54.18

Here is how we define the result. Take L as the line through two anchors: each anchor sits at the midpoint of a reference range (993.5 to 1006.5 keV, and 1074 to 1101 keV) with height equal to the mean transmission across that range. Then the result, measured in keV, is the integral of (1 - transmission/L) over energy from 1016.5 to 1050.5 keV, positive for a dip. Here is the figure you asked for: 7.5 keV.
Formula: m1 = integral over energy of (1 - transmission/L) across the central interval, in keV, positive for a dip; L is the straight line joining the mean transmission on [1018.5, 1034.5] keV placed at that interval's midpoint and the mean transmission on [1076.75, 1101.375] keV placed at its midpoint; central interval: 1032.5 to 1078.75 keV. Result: 3.29 keV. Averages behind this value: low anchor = 44.1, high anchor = 56.8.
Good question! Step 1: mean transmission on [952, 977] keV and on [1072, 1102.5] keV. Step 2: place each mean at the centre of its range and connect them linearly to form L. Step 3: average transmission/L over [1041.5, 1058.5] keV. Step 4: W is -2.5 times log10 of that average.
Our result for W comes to 0.34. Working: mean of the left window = 61.5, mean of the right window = 56.7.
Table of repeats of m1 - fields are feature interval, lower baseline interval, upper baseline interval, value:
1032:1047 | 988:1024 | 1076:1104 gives 4.16 keV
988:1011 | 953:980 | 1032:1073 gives 1.05 keV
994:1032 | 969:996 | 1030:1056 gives -4.30 keV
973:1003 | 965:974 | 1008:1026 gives 4.25 keV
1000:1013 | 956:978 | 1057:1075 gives 0.32 keV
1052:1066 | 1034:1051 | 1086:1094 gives -0.50 keV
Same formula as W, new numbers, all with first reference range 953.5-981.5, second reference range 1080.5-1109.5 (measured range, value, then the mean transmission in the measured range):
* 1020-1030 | 0.28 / 45.5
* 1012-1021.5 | 0.10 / 53.7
